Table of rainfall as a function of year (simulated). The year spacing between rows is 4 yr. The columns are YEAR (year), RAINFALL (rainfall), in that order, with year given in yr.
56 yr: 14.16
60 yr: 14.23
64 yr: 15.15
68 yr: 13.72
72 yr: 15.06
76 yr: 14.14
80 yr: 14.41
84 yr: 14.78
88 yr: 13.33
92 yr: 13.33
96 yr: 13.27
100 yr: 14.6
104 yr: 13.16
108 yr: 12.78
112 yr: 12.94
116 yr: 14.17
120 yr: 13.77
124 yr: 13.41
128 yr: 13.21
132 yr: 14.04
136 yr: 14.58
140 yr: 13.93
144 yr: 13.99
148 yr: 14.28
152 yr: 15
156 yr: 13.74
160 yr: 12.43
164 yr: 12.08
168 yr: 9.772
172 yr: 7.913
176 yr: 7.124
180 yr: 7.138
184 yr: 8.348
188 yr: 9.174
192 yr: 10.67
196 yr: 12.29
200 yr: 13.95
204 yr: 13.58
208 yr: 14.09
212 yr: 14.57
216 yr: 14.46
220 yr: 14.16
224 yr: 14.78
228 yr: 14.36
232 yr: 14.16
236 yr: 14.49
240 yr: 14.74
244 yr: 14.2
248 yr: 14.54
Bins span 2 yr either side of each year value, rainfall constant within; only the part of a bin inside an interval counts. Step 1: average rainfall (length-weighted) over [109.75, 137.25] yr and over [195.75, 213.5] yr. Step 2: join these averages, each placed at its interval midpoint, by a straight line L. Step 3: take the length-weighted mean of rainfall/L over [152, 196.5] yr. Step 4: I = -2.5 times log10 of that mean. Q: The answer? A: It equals 0.32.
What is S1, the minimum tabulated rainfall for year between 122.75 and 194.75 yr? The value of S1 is 7.124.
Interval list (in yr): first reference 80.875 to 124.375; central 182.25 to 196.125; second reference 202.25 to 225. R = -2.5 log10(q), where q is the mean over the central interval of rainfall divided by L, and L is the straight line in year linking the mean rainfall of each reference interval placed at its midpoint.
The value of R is 0.390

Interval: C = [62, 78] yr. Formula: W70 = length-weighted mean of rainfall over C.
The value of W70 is 14.5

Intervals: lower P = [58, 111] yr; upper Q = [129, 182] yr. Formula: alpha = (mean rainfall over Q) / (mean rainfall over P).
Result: 0.86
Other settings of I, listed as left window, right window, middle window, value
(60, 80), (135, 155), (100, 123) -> 0.07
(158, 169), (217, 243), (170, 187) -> 0.50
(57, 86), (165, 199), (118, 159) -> -0.23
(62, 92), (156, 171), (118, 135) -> -0.08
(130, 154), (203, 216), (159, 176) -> 0.38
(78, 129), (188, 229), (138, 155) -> -0.06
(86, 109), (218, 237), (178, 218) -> 0.20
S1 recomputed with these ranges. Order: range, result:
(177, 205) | 7.138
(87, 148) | 12.78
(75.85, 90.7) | 13.33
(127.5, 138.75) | 13.21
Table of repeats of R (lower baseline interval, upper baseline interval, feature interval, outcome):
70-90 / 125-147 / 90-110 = 0.06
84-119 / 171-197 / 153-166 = -0.25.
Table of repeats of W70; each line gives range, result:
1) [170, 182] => 7.39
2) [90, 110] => 13.4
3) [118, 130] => 13.5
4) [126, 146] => 13.9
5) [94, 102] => 13.9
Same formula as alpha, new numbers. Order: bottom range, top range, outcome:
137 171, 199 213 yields 1.07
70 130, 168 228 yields 0.84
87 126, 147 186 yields 0.79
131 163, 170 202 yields 0.69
